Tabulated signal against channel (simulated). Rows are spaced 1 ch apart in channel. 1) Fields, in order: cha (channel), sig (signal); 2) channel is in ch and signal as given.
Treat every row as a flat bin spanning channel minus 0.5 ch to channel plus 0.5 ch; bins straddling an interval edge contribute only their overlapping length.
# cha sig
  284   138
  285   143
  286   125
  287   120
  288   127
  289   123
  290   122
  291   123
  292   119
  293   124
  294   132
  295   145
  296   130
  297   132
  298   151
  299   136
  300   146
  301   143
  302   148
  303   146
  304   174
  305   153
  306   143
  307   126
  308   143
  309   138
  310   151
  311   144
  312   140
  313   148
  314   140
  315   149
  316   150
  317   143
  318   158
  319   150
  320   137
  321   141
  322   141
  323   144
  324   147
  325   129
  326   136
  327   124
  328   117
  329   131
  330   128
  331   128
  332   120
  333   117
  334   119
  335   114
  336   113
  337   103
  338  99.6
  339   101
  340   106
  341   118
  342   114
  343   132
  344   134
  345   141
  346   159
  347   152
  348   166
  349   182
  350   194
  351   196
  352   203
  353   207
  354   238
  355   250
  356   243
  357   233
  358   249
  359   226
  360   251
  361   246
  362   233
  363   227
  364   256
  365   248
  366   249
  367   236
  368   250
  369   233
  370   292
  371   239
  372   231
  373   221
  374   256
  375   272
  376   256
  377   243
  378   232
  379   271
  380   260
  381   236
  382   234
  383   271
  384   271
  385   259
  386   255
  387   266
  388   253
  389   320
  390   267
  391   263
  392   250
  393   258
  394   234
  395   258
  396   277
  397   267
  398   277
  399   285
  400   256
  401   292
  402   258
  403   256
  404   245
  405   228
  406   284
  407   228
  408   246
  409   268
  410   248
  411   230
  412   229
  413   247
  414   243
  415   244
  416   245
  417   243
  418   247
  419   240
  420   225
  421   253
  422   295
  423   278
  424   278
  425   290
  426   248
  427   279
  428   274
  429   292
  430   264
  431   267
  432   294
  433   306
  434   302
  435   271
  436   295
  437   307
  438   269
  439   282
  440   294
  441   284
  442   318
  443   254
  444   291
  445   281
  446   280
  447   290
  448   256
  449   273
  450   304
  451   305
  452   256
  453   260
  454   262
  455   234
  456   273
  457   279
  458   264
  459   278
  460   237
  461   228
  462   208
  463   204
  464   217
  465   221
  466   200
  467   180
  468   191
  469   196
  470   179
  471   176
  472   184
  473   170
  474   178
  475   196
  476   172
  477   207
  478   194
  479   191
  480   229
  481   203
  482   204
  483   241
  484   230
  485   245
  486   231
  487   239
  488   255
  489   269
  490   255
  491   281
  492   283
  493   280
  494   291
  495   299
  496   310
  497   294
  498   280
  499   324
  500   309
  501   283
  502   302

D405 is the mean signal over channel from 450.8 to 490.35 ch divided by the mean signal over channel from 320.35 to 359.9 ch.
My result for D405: 1.44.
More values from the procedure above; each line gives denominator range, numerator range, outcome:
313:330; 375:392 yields 1.86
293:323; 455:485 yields 1.48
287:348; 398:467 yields 1.96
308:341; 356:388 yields 1.89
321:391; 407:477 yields 1.27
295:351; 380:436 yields 1.90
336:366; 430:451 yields 1.53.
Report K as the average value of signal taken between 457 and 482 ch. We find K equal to 206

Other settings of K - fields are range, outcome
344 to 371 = 220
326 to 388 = 199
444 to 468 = 251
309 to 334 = 138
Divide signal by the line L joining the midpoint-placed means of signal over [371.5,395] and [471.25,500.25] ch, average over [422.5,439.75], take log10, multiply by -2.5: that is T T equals -0.136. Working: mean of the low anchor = 256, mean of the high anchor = 242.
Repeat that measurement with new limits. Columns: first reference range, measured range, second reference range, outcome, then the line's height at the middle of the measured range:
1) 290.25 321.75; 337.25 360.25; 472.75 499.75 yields -0.06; 166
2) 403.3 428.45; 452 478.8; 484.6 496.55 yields 0.22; 264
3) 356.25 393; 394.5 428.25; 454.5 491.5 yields -0.08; 240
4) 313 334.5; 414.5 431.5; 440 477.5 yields -0.24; 211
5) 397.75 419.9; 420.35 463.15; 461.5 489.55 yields -0.19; 230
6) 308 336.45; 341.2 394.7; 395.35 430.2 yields -0.16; 198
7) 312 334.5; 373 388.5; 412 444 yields -0.21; 211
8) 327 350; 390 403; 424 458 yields -0.23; 214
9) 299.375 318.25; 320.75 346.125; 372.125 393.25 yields 0.41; 183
